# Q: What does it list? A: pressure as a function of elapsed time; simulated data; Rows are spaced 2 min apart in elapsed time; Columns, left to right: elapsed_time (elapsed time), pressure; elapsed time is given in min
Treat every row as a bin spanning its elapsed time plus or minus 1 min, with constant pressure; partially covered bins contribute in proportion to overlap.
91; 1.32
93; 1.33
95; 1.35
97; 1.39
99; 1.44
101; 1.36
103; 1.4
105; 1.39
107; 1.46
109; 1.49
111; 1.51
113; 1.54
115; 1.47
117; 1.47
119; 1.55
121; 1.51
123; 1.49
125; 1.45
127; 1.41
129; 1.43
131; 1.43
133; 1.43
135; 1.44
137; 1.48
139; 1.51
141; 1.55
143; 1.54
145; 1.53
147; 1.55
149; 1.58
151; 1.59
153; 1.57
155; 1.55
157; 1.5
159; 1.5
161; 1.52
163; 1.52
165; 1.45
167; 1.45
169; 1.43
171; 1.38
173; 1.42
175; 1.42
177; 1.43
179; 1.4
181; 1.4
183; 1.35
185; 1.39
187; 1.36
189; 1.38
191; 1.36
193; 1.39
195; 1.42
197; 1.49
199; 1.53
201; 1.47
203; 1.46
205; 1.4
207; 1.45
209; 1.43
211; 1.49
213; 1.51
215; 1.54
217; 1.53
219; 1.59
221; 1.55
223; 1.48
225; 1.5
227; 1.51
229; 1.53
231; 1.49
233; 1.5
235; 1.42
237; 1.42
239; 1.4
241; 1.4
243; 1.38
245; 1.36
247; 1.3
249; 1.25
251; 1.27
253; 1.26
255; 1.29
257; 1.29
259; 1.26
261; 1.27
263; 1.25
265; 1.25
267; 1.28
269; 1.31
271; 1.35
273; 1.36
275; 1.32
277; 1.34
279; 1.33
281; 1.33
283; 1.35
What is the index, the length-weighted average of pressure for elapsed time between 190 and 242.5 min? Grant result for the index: 1.47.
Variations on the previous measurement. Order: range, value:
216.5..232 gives 1.52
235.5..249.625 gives 1.36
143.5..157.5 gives 1.55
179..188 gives 1.38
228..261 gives 1.36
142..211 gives 1.46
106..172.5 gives 1.49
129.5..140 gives 1.46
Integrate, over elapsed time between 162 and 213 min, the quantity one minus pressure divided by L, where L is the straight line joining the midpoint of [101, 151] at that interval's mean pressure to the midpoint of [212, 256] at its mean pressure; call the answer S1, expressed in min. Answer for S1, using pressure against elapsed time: 0.9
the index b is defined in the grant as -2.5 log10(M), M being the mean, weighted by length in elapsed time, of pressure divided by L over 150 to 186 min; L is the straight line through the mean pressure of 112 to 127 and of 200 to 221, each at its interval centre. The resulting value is 0.023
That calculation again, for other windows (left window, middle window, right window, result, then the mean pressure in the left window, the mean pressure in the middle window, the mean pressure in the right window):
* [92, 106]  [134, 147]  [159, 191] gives -0.08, 1.38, 1.51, 1.42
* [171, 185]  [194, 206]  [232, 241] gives -0.04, 1.4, 1.46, 1.43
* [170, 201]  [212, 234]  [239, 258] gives -0.13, 1.41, 1.52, 1.32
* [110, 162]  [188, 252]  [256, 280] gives -0.05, 1.5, 1.44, 1.3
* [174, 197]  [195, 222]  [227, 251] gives -0.07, 1.4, 1.49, 1.4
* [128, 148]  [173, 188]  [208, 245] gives 0.07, 1.49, 1.39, 1.48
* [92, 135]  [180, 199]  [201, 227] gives 0.06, 1.44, 1.4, 1.49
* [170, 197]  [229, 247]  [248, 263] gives -0.10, 1.4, 1.42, 1.27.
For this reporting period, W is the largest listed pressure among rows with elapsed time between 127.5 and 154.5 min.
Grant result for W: 1.59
